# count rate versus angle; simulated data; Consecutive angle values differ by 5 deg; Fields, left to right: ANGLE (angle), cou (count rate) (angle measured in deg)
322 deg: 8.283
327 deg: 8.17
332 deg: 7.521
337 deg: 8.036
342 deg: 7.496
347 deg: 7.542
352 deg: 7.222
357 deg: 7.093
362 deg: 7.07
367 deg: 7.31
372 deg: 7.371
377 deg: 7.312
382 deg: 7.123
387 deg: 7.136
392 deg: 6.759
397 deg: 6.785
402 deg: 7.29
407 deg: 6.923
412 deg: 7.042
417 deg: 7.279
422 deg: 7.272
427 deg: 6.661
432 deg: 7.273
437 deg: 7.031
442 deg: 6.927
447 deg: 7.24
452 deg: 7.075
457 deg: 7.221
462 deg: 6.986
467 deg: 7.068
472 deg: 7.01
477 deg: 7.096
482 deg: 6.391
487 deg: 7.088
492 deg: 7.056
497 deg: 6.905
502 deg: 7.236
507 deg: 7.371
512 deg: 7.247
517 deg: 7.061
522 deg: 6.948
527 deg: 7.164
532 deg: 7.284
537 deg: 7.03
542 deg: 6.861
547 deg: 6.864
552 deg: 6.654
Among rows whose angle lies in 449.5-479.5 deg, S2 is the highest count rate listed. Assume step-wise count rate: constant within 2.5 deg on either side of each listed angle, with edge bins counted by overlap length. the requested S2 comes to 7.221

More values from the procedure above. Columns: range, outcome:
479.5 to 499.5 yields 7.088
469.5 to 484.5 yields 7.096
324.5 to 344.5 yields 8.17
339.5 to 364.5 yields 7.542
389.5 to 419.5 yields 7.29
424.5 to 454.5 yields 7.273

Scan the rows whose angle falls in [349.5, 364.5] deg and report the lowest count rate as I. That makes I 7.07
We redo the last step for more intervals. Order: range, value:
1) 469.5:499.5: 6.391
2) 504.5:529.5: 6.948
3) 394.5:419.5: 6.785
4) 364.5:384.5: 7.123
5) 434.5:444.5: 6.927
